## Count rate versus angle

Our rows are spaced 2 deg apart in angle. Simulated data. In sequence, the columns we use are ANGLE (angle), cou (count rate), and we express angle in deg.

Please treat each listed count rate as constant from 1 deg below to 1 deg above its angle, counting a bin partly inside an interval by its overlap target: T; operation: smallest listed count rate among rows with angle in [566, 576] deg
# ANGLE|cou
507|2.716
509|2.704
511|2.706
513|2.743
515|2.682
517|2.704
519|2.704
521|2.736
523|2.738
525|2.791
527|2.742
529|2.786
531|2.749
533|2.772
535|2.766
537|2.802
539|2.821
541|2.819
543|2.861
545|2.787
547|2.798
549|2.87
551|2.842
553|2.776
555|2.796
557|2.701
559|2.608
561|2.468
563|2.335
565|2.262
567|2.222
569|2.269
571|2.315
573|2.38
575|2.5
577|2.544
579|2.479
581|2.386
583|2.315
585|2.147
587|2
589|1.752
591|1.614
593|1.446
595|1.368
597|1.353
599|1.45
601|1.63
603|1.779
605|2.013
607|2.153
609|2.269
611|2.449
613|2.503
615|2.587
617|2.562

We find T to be 2.222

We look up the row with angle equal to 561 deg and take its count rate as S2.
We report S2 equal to 2.468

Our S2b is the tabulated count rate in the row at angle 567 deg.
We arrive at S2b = 2.222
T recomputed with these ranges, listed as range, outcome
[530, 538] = 2.749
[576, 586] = 2.147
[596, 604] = 1.353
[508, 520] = 2.682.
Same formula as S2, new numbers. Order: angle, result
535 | 2.766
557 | 2.701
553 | 2.776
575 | 2.5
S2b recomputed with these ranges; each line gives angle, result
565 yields 2.262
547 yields 2.798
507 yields 2.716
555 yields 2.796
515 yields 2.682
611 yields 2.449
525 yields 2.791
